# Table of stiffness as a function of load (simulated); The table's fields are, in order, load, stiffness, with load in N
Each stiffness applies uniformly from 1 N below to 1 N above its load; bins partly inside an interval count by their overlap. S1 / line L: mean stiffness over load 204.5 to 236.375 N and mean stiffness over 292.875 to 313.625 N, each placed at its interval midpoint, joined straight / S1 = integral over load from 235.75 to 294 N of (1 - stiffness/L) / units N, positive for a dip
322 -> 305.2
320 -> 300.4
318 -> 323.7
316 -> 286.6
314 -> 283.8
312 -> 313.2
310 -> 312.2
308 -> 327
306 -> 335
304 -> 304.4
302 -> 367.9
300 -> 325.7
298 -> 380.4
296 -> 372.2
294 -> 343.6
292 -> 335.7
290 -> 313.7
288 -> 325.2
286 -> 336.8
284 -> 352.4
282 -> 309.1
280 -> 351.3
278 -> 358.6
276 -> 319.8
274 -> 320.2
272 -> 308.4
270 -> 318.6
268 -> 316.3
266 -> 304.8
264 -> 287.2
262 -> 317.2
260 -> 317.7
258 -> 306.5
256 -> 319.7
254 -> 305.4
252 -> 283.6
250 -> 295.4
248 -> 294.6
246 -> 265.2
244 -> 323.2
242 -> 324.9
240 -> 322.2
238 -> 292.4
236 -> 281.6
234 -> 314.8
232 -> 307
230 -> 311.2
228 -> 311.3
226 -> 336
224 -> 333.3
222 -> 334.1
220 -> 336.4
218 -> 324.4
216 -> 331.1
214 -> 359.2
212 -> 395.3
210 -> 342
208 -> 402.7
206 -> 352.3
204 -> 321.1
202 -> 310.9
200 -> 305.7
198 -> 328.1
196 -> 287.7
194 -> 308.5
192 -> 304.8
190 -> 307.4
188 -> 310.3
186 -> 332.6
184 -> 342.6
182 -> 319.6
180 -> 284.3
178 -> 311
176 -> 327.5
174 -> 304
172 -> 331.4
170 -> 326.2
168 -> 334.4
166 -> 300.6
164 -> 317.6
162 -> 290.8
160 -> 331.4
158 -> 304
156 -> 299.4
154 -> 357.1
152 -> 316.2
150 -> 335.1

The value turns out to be 3.7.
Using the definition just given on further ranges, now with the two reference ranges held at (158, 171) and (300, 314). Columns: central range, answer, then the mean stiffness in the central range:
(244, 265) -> 1.3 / 300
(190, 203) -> 0.4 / 308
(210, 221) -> -1.0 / 349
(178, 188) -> 0.0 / 318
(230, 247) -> 0.8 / 304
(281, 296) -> -0.5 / 334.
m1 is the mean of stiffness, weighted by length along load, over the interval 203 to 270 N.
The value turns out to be 320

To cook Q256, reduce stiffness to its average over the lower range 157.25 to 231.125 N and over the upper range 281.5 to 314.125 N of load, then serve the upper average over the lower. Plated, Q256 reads 1.0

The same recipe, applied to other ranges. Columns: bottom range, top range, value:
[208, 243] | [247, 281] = 0.95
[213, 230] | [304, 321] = 0.93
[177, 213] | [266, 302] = 1.03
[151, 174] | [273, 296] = 1.05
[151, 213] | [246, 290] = 0.98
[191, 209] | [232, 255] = 0.93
